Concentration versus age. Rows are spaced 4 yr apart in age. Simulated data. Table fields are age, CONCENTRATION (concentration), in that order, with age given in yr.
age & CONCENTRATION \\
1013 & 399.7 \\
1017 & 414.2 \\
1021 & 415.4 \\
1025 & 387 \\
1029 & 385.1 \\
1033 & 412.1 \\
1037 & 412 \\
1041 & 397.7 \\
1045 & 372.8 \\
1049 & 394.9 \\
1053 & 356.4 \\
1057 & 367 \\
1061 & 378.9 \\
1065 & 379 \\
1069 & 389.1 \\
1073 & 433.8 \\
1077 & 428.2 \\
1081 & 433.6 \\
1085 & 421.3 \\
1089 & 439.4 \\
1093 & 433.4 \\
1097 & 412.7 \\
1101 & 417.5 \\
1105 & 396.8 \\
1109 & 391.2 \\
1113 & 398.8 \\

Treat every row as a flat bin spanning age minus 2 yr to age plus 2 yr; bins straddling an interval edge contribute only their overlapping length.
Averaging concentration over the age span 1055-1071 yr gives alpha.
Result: 378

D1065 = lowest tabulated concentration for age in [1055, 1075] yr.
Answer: 367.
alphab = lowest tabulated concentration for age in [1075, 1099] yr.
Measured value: 412.7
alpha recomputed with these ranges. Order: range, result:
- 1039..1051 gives 388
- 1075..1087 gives 428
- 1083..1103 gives 425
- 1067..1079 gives 417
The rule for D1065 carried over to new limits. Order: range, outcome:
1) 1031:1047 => 372.8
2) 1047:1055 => 356.4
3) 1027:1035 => 385.1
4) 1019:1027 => 387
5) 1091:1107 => 396.8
